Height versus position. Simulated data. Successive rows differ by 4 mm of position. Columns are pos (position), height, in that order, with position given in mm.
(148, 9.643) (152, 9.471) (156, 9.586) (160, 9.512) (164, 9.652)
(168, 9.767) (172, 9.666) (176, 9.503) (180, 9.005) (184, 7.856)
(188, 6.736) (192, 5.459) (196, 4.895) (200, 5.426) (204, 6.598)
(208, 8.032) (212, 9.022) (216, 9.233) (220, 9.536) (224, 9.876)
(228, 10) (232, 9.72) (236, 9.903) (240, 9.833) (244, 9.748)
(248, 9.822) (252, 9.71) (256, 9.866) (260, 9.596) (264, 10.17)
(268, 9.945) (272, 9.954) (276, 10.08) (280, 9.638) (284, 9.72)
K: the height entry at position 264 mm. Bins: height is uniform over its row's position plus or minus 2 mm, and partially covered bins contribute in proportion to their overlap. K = 10.17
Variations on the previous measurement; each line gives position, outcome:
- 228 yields 10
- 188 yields 6.736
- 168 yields 9.767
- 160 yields 9.512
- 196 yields 4.895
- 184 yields 7.856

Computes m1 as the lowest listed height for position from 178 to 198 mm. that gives 4.895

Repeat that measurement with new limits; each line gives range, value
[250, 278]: 9.596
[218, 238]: 9.536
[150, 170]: 9.471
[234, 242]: 9.833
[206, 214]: 8.032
